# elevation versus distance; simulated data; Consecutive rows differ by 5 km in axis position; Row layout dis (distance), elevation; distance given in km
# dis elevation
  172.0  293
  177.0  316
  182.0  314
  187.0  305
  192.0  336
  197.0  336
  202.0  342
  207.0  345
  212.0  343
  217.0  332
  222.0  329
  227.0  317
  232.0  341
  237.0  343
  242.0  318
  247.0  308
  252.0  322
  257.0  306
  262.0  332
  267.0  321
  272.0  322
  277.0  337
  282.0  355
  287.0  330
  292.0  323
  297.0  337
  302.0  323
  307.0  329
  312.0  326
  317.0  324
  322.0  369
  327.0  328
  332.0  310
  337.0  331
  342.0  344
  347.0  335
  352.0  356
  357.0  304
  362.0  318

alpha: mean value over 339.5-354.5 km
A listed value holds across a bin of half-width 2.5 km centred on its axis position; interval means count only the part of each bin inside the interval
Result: 345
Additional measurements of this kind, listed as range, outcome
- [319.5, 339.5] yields 334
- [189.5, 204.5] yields 338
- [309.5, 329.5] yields 337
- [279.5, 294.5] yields 336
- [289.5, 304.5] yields 328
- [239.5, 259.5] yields 314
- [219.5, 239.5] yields 332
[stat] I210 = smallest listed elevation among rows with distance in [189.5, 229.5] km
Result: 317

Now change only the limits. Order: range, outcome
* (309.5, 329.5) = 324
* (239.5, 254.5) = 308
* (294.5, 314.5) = 323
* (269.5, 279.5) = 322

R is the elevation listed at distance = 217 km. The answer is 332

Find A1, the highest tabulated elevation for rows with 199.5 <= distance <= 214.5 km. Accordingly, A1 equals 345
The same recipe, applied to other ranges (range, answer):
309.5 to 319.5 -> 326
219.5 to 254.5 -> 343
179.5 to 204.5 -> 342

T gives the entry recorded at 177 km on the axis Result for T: 316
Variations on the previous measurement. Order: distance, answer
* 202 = 342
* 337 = 331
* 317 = 324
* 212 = 343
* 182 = 314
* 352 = 356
